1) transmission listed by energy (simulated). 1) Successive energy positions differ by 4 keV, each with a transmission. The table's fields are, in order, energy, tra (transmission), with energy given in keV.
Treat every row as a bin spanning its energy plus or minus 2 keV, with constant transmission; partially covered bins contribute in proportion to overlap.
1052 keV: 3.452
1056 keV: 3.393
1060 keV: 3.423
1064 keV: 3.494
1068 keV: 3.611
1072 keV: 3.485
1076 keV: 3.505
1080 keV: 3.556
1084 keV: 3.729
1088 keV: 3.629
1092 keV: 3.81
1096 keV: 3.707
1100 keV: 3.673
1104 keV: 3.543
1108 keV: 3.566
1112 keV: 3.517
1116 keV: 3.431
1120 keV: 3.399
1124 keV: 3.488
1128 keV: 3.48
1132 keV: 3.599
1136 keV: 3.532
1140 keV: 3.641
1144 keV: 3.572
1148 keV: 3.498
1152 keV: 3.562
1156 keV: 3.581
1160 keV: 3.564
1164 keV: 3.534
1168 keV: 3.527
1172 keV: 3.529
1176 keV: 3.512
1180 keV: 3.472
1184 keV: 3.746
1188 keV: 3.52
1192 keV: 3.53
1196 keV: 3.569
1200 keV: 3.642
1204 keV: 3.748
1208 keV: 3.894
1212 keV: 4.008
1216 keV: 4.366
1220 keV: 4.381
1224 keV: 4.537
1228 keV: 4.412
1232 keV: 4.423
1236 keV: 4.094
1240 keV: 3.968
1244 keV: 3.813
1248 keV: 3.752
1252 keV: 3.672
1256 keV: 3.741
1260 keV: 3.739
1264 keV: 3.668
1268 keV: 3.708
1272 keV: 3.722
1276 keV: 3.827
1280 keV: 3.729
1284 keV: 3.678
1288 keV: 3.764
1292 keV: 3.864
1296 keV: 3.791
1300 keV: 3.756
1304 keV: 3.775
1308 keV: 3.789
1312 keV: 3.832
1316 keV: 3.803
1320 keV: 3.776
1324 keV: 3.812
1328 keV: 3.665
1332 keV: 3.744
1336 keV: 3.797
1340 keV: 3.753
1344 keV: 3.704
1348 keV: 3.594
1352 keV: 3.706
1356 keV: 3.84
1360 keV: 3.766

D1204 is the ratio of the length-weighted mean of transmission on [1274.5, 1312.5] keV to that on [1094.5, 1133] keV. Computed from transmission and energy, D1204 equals 1.07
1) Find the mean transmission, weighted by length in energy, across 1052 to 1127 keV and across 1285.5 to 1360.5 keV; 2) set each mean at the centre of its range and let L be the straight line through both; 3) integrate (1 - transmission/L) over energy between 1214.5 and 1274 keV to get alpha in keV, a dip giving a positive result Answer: -4.9 keV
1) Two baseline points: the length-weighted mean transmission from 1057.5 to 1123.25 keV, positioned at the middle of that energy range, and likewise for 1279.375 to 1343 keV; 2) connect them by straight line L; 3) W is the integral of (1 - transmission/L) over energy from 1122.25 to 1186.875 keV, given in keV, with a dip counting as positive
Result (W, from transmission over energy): 1.29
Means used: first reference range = 3.56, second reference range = 3.77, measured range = 3.55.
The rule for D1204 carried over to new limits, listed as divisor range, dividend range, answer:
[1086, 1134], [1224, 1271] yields 1.10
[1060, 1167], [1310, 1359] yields 1.05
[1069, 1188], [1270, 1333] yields 1.06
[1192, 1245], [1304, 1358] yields 0.93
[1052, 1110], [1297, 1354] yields 1.05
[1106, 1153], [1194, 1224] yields 1.13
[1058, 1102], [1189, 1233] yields 1.12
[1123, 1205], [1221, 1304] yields 1.09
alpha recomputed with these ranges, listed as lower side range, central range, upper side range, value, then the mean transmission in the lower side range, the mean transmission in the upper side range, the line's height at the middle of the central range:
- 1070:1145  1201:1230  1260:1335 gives -3.9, 3.57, 3.76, 3.68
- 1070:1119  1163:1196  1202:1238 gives 3.8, 3.59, 4.21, 4.01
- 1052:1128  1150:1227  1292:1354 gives -2.5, 3.55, 3.76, 3.64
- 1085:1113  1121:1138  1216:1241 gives 1.3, 3.64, 4.32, 3.8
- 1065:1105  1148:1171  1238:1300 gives 0.8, 3.62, 3.76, 3.68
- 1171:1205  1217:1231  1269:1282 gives -3.0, 3.58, 3.76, 3.65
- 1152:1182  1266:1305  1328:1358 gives -1.0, 3.53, 3.73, 3.67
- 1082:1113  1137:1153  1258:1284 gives 0.5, 3.65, 3.73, 3.67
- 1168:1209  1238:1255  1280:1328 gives -0.5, 3.61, 3.78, 3.69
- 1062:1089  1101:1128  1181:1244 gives 1.4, 3.57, 3.98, 3.69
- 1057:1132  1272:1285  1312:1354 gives -0.2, 3.56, 3.74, 3.7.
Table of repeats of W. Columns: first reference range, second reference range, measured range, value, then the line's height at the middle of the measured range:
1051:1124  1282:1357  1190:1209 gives -0.1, 3.65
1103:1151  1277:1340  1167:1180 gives 0.3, 3.59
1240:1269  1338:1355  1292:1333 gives -0.7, 3.72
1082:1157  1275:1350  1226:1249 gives -2.5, 3.69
